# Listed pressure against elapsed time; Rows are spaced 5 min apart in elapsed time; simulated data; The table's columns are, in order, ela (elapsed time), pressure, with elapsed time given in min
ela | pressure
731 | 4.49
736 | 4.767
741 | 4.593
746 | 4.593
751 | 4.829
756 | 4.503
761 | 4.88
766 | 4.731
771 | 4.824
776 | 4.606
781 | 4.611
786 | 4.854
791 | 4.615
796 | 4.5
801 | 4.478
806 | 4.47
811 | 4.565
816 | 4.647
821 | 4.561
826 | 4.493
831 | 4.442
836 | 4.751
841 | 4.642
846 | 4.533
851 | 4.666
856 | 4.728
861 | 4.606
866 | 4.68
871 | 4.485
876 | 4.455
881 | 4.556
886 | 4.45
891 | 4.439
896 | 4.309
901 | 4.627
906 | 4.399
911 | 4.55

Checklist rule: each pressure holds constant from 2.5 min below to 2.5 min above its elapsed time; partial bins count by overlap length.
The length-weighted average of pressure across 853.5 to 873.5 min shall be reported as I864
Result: 4.62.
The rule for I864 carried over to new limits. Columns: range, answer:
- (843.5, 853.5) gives 4.6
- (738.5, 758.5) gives 4.63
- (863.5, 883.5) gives 4.54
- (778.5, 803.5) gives 4.61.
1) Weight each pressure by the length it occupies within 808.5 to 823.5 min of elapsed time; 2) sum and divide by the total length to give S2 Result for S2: 4.59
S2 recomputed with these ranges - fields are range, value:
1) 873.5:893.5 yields 4.47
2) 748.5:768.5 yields 4.74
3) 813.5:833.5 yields 4.54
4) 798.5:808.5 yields 4.47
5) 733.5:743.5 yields 4.68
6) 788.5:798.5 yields 4.56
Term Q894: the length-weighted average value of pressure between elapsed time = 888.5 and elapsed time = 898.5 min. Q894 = 4.37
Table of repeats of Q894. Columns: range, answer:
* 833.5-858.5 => 4.66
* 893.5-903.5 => 4.47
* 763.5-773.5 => 4.78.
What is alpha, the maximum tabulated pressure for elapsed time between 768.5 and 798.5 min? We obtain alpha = 4.854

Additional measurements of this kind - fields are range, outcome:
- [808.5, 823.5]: 4.647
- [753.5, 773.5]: 4.88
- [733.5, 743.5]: 4.767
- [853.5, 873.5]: 4.728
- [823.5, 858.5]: 4.751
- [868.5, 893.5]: 4.556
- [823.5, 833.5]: 4.493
